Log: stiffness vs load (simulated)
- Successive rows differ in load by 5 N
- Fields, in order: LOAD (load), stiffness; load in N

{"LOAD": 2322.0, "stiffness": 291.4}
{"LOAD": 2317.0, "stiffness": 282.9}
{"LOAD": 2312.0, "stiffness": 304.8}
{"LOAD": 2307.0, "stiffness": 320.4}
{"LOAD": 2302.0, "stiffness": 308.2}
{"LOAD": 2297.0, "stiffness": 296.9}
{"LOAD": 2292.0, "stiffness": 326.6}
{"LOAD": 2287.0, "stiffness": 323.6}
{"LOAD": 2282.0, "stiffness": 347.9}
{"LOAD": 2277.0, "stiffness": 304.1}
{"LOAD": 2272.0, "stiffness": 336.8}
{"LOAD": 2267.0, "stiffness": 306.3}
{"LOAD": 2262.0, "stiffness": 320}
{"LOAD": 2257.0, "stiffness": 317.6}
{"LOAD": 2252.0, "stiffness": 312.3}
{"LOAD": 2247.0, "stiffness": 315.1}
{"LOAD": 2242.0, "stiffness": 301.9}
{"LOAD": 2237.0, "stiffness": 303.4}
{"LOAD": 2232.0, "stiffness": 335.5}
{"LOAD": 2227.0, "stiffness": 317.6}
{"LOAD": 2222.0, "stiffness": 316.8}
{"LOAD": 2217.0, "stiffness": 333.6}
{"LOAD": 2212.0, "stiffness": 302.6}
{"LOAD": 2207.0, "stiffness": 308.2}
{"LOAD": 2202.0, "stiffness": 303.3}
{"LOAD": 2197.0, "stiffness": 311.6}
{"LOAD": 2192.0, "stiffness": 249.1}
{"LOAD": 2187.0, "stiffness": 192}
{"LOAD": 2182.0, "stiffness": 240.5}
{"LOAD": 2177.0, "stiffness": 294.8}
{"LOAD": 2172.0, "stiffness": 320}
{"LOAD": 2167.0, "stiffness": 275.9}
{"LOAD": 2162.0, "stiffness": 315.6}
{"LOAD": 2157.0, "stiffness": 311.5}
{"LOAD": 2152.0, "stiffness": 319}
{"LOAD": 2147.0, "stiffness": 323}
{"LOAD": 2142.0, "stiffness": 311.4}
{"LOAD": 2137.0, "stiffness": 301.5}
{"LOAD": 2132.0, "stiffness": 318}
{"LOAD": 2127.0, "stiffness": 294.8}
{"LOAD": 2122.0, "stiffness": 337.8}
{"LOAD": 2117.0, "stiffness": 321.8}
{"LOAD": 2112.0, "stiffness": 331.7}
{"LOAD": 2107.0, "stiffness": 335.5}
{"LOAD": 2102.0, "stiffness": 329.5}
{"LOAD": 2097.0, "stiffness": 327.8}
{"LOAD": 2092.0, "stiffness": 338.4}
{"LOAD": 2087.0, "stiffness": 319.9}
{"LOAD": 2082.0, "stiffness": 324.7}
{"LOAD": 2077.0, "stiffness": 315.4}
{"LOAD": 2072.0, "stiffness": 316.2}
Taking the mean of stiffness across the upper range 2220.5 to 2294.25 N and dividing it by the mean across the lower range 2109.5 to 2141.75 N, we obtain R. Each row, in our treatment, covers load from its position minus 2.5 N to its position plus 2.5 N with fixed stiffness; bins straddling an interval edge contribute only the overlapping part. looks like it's 1.01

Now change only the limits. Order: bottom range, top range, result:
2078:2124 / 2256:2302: 0.97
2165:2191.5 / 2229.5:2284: 1.21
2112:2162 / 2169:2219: 0.90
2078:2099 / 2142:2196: 0.88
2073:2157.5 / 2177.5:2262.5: 0.93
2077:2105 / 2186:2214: 0.86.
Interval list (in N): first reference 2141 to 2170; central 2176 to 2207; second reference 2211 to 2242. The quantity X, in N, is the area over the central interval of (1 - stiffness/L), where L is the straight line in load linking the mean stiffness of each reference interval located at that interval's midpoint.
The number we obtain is 4.6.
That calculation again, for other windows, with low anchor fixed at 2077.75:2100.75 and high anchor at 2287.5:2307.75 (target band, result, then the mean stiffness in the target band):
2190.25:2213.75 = 1.72 N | 296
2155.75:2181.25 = 1.82 N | 299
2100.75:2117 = -0.26 N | 331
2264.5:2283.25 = -0.43 N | 322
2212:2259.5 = 0.17 N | 316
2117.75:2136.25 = 0.49 N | 316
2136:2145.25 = 0.43 N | 309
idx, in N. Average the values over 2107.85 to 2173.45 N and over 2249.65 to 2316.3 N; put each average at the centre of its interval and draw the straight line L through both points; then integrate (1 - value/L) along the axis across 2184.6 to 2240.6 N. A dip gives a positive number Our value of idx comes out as 3.12 N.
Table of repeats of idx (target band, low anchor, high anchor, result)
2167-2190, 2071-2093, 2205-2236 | 4.07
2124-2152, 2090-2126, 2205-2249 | 1.31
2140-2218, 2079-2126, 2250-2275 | 7.23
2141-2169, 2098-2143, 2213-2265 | 0.85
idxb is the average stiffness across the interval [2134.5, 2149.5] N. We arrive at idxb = 312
